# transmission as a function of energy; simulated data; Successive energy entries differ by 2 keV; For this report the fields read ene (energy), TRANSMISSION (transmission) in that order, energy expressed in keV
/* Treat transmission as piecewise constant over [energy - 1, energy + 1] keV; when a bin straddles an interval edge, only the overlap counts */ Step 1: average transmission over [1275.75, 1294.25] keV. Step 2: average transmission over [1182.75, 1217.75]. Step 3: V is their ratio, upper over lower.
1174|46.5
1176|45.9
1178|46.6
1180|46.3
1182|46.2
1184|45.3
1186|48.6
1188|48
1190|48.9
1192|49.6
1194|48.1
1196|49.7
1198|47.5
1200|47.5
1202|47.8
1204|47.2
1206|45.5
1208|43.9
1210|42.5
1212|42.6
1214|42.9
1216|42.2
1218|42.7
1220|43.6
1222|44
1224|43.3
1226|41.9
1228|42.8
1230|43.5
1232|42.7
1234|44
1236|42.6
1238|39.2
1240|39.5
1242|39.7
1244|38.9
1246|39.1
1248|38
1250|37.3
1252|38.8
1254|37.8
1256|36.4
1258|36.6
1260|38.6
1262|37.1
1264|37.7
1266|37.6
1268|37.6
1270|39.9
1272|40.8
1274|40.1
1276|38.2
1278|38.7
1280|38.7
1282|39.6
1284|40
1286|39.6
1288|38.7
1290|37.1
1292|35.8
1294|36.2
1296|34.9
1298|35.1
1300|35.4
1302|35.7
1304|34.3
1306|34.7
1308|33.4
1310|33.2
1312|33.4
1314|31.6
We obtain 0.83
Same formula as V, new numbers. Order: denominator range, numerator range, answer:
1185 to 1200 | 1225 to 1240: 0.87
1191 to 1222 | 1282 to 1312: 0.79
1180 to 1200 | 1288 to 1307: 0.74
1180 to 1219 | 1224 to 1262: 0.86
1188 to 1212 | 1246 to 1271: 0.81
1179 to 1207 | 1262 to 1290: 0.82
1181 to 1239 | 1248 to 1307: 0.84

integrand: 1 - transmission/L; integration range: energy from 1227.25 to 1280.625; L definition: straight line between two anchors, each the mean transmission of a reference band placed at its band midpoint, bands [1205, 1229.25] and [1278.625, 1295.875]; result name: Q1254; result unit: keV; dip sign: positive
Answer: 1.5 keV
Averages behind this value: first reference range 43.2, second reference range 38.1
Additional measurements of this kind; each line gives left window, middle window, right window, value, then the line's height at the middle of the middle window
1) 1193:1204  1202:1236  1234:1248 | 0.4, 44.2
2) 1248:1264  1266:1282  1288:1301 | -1.0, 36.8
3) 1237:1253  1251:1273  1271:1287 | 0.6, 39.1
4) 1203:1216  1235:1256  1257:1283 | 0.9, 40.7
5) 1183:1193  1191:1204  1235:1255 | -0.5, 46.6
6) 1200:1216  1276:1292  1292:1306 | -0.8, 36.8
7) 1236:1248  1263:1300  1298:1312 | -1.8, 36.3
